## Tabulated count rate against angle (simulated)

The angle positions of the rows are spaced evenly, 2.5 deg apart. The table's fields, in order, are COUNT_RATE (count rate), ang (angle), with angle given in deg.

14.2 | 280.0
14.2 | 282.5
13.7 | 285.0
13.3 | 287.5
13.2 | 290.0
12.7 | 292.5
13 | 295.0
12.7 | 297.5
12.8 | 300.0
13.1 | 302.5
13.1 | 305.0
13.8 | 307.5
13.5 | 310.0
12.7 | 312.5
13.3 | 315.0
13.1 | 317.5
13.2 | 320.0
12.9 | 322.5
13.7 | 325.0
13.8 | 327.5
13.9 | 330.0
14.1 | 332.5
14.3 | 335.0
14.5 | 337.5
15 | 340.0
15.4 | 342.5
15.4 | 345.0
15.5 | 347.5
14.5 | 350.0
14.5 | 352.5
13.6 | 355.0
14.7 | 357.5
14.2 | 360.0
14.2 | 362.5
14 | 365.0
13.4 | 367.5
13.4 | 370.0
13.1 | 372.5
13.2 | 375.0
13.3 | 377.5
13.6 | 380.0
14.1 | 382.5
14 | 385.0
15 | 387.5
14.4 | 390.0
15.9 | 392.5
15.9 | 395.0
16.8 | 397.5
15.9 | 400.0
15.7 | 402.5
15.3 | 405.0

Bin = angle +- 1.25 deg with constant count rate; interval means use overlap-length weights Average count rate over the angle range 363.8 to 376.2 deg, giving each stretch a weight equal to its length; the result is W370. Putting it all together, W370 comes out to 13.4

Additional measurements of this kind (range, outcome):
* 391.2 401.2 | 16.1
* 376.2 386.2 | 13.7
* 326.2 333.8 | 13.9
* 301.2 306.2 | 13.1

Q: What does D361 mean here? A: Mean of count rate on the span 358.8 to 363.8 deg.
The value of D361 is 14.2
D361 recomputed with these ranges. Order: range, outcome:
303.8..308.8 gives 13.5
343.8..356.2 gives 14.7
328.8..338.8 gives 14.2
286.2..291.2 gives 13.3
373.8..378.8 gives 13.3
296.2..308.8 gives 13.1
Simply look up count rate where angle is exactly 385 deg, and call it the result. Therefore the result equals 14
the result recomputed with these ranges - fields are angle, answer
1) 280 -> 14.2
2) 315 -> 13.3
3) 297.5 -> 12.7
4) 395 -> 15.9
